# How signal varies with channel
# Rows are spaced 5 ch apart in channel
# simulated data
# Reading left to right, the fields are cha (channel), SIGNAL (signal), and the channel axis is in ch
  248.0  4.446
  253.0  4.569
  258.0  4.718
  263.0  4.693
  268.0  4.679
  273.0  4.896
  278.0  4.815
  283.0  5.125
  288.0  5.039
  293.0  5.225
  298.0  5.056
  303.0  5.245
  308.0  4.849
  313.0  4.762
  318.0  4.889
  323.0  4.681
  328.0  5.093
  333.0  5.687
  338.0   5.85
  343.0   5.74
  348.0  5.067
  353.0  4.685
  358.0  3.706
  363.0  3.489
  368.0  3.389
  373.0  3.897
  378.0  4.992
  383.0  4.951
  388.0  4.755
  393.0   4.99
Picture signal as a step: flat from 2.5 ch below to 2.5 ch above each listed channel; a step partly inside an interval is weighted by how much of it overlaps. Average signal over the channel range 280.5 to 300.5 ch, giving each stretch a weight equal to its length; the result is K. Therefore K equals 5.11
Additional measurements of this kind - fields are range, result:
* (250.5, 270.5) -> 4.66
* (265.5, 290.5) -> 4.91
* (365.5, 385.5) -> 4.31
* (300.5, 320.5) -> 4.94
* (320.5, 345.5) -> 5.41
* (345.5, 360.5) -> 4.49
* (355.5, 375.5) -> 3.62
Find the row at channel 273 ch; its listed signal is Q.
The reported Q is 4.896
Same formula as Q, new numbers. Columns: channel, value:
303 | 5.245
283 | 5.125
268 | 4.679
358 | 3.706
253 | 4.569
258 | 4.718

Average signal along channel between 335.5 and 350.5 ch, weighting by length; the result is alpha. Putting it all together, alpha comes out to 5.55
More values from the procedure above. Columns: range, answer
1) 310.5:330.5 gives 4.86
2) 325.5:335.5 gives 5.39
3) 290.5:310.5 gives 5.09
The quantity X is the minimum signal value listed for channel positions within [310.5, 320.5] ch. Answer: 4.762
